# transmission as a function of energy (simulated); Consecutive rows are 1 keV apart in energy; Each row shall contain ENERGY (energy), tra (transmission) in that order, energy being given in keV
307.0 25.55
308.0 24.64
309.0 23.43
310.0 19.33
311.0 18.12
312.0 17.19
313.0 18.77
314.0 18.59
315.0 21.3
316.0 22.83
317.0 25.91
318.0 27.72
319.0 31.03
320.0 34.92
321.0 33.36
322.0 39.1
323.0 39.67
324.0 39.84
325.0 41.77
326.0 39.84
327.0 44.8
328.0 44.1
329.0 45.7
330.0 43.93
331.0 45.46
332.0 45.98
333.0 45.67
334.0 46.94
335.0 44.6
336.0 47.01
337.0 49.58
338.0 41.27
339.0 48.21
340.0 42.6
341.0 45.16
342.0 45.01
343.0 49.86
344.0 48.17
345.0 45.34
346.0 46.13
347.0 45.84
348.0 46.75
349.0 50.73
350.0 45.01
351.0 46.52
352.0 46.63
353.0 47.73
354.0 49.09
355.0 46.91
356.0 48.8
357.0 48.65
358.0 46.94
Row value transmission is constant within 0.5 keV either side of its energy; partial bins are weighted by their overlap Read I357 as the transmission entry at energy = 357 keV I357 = 48.65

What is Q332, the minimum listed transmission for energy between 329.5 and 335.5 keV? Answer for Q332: 43.93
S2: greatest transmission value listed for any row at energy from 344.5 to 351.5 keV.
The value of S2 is 50.73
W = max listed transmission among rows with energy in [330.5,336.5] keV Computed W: 47.01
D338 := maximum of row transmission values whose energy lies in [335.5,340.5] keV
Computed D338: 49.58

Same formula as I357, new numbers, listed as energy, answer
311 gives 18.12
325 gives 41.77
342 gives 45.01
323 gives 39.67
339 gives 48.21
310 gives 19.33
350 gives 45.01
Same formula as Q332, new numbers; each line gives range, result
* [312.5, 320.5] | 18.59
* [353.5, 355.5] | 46.91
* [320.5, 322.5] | 33.36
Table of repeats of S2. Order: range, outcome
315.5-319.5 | 31.03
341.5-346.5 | 49.86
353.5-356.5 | 49.09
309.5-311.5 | 19.33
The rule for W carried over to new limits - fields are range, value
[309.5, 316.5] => 22.83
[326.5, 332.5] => 45.98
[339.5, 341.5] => 45.16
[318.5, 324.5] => 39.84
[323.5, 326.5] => 41.77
